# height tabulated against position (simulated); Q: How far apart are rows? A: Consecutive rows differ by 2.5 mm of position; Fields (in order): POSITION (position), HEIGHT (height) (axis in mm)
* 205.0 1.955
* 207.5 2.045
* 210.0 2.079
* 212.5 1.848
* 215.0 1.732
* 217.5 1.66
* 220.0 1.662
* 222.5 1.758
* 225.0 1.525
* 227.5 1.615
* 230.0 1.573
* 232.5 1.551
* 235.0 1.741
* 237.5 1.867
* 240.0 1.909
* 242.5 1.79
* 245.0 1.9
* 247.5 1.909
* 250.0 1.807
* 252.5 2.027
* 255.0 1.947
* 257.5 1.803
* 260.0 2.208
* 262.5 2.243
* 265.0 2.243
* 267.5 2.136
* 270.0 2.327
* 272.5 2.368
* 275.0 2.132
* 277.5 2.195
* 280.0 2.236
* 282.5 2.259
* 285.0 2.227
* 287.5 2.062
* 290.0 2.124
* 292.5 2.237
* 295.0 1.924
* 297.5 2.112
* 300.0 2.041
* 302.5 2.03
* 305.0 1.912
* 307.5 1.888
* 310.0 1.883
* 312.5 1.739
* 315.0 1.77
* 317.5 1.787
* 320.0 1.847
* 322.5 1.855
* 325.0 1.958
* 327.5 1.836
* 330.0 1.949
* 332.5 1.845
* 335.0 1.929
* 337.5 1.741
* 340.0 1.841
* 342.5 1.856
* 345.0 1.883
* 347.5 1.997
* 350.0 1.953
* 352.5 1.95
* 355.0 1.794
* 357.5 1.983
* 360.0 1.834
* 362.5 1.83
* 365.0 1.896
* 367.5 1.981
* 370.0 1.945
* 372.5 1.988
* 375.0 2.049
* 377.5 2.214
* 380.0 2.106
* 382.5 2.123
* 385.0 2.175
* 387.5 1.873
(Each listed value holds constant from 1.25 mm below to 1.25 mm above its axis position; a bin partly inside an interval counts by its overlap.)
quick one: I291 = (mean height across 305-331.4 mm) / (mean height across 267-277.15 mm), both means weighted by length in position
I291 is 0.8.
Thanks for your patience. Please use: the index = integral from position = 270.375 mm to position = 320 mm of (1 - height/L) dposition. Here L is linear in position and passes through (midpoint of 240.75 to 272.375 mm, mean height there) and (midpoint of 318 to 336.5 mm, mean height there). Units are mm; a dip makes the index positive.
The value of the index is -2.4 mm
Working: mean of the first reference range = 2.04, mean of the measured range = 2.05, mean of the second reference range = 1.88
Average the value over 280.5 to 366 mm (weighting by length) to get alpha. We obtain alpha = 1.94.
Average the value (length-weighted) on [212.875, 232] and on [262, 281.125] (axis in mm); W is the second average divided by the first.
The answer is 1.35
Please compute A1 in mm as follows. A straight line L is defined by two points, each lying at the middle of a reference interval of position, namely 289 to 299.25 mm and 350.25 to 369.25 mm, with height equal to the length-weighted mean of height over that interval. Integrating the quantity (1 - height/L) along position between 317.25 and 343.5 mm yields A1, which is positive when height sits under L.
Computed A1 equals 1.7 mm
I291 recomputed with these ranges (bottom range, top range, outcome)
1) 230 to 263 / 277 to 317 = 1.08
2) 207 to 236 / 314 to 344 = 1.07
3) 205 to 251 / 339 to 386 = 1.11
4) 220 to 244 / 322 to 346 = 1.10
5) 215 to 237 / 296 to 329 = 1.15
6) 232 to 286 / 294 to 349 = 0.93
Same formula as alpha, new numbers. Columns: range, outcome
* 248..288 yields 2.14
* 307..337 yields 1.85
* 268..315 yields 2.09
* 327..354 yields 1.89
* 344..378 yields 1.94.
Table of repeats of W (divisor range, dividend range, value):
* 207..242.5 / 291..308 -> 1.16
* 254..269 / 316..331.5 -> 0.89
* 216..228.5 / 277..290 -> 1.33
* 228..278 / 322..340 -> 0.95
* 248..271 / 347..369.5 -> 0.92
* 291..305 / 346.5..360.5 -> 0.93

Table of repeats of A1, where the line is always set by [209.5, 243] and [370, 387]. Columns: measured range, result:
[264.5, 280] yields -3.4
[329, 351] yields 1.2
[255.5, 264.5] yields -1.4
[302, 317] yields 0.5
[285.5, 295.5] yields -1.2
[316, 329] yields 0.7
